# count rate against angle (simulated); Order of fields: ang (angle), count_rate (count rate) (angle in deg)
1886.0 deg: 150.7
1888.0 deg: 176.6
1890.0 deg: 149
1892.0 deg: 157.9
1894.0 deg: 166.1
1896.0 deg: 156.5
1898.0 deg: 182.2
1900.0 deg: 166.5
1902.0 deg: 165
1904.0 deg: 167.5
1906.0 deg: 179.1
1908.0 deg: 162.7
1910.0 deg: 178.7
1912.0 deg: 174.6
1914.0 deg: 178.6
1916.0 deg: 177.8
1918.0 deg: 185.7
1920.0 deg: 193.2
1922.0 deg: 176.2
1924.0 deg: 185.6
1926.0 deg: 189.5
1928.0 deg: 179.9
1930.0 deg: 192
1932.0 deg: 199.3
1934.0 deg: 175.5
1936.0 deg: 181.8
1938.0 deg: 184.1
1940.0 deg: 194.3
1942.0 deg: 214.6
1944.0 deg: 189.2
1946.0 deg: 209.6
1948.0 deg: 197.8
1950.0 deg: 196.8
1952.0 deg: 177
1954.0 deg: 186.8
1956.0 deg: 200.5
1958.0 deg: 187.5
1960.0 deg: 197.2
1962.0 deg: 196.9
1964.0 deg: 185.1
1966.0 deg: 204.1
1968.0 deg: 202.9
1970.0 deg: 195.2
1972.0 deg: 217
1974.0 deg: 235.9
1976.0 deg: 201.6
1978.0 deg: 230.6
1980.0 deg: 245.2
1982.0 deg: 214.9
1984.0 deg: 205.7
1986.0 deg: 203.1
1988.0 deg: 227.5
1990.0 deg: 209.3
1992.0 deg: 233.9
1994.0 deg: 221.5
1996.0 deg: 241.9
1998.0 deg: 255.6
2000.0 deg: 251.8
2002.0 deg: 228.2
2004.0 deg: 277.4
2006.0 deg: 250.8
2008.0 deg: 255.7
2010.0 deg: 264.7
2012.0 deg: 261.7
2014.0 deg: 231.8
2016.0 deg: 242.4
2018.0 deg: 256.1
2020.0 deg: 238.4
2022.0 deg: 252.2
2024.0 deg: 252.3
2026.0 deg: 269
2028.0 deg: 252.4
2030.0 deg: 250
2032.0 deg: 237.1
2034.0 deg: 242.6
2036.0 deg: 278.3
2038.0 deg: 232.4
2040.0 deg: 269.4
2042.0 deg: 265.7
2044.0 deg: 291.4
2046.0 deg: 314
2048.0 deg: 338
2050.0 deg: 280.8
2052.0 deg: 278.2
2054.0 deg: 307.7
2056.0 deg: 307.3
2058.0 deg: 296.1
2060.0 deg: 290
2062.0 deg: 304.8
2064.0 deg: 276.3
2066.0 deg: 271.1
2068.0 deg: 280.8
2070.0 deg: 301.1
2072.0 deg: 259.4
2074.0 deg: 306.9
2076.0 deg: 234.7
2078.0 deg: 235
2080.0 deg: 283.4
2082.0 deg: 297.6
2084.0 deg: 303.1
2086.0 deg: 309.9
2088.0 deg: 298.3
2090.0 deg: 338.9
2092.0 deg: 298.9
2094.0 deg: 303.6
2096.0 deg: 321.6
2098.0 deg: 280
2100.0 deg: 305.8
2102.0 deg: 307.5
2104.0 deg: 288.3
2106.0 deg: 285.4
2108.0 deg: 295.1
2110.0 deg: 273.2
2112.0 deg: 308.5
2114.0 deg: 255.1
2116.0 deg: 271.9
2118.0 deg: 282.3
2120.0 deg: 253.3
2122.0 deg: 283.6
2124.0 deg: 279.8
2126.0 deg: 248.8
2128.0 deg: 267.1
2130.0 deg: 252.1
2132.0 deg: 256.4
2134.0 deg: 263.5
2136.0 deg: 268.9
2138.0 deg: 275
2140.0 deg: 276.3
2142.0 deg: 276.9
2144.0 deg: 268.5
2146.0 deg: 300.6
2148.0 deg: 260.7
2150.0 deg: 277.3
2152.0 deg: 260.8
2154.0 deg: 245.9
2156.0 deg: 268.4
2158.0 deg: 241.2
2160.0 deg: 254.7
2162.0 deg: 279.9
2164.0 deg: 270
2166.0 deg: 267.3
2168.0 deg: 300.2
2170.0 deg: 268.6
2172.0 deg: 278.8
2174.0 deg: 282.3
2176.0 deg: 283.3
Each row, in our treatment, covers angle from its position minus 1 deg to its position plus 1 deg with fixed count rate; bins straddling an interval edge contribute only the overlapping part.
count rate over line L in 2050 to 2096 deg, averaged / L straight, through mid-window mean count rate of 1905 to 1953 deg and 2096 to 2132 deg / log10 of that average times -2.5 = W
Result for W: -0.13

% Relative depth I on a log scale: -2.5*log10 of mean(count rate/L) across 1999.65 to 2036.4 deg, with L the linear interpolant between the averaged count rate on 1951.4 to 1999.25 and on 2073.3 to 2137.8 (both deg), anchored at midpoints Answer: -0.07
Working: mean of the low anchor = 212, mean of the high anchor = 283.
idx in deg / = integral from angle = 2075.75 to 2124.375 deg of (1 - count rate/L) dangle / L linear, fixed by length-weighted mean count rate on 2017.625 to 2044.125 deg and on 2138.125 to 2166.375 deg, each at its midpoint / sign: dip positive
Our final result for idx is -4.9 deg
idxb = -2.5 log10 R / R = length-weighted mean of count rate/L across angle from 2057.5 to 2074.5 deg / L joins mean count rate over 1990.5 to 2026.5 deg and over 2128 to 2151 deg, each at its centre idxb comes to -0.11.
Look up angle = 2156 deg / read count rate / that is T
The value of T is 268.4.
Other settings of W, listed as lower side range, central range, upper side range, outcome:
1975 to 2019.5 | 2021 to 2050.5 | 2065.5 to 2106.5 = -0.03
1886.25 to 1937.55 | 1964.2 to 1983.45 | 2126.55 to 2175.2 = -0.08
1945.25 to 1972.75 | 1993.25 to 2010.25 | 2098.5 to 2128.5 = -0.14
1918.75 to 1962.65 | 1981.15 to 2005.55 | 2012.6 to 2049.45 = 0.01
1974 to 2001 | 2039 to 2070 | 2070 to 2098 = -0.08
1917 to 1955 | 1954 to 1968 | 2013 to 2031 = 0.07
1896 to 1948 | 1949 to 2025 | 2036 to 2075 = 0.05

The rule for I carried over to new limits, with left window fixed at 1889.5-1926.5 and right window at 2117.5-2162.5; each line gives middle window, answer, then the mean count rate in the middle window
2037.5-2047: -0.213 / 277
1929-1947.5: -0.045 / 193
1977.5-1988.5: -0.087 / 220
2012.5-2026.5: -0.141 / 249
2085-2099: -0.236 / 307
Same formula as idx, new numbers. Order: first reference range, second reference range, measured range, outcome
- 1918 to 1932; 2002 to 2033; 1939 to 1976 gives 1.8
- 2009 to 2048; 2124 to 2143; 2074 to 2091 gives -1.7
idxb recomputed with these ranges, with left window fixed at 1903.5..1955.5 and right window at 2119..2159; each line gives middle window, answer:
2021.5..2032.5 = -0.135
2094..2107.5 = -0.185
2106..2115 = -0.113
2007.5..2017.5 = -0.155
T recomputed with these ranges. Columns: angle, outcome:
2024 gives 252.3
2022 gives 252.2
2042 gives 265.7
